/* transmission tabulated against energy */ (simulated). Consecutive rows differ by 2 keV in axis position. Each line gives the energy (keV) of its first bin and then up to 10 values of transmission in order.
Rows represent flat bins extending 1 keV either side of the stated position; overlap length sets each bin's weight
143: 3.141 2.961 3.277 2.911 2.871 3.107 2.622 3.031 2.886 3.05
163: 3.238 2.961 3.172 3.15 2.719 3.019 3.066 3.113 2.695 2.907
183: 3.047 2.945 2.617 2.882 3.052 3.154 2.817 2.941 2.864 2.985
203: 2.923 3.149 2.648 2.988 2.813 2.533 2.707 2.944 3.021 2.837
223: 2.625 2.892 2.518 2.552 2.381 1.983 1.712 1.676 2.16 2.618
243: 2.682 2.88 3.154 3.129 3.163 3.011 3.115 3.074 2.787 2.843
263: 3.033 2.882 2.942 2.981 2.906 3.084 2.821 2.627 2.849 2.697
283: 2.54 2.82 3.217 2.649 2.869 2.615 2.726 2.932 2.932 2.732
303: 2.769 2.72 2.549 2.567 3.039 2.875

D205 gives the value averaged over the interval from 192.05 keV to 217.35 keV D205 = 2.88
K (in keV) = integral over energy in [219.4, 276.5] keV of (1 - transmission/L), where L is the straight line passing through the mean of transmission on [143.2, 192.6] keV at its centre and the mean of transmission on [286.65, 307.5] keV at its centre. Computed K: 2.5 keV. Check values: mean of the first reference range 2.98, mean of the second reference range 2.78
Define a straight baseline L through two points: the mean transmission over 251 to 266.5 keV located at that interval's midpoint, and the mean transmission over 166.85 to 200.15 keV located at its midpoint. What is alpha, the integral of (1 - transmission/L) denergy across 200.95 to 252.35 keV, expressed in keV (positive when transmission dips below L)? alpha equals 5.0 keV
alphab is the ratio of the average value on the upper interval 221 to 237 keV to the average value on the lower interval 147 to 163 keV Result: 0.8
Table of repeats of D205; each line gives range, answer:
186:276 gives 2.79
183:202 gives 2.92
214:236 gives 2.56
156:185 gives 3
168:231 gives 2.87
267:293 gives 2.83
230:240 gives 1.98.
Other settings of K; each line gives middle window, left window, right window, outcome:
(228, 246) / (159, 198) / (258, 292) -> 3.8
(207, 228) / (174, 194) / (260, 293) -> 1.0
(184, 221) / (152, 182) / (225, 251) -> -2.0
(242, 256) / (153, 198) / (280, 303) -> -0.8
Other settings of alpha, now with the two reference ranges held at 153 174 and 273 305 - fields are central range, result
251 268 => -0.8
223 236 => 2.4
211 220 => 0.3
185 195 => 0.1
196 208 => 0.0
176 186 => 0.1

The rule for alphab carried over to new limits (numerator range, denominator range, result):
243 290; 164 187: 0.98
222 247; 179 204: 0.83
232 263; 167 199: 0.91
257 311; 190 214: 0.97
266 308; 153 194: 0.95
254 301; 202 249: 1.09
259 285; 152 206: 0.96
